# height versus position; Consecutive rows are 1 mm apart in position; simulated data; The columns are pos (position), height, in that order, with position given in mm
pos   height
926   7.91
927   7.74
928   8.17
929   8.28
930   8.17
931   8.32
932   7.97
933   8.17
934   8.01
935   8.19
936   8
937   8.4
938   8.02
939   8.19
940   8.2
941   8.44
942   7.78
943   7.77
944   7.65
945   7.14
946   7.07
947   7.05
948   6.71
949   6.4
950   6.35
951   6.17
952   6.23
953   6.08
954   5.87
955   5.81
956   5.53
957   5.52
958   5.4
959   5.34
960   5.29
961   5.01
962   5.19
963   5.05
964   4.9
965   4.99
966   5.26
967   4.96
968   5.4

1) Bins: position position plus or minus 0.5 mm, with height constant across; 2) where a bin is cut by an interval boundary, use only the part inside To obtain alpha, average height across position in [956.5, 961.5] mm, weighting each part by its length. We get 5.31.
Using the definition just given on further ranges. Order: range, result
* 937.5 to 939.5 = 8.11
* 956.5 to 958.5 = 5.46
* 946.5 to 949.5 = 6.72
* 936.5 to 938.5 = 8.21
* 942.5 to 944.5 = 7.71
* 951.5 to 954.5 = 6.06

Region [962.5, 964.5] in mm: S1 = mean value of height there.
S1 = 4.97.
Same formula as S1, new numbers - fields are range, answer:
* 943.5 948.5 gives 7.12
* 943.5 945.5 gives 7.39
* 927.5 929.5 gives 8.22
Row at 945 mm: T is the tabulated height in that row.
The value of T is 7.14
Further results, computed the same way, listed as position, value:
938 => 8.02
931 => 8.32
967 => 4.96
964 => 4.9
